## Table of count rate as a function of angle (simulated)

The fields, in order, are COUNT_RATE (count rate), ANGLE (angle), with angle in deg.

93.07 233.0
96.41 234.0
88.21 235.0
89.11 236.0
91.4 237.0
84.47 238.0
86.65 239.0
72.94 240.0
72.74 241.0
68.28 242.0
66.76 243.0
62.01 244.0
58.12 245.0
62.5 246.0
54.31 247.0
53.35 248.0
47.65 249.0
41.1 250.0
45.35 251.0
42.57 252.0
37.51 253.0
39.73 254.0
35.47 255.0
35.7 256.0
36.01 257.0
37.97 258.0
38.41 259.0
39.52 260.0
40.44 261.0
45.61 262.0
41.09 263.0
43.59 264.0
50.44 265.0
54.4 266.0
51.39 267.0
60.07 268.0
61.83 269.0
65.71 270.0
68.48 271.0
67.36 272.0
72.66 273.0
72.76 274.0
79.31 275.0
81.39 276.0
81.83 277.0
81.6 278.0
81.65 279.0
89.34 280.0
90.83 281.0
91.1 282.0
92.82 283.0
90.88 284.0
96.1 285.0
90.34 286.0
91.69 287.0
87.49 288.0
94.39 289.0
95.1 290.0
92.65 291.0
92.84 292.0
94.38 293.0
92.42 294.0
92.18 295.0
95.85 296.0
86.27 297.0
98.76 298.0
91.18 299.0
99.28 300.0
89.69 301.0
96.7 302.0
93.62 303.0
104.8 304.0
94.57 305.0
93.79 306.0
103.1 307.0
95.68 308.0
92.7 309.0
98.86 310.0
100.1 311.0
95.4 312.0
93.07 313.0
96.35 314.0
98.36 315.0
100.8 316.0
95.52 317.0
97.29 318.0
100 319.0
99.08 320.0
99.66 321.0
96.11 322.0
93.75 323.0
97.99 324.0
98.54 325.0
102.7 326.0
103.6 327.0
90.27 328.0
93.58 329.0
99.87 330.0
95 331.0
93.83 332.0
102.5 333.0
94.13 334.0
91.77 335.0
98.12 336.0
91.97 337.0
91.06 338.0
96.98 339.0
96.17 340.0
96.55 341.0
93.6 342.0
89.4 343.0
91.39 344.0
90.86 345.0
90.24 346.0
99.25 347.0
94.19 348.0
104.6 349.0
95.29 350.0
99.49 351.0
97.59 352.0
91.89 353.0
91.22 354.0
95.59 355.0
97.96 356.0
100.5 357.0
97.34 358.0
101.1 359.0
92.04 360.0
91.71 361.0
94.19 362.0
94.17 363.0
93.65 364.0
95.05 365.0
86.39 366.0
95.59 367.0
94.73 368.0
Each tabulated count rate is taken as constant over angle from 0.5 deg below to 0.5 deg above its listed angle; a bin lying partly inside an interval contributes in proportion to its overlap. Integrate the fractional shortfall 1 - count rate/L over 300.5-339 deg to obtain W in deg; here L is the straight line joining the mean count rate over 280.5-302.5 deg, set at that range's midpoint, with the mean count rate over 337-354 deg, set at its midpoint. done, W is -1.2 deg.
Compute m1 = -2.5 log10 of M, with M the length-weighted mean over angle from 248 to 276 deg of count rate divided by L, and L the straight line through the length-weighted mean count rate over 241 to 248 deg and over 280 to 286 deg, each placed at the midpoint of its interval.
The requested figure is 0.45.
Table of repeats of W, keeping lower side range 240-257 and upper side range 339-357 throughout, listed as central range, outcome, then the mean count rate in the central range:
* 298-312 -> -3.7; 96.5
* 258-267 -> 2.1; 44.2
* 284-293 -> -3.1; 92.6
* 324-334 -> -1.2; 97.6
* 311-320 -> -1.8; 97.4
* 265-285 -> -3.7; 75.4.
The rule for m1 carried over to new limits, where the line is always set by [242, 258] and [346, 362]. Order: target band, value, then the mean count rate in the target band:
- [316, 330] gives -0.19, 97.7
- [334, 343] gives -0.06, 94.2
